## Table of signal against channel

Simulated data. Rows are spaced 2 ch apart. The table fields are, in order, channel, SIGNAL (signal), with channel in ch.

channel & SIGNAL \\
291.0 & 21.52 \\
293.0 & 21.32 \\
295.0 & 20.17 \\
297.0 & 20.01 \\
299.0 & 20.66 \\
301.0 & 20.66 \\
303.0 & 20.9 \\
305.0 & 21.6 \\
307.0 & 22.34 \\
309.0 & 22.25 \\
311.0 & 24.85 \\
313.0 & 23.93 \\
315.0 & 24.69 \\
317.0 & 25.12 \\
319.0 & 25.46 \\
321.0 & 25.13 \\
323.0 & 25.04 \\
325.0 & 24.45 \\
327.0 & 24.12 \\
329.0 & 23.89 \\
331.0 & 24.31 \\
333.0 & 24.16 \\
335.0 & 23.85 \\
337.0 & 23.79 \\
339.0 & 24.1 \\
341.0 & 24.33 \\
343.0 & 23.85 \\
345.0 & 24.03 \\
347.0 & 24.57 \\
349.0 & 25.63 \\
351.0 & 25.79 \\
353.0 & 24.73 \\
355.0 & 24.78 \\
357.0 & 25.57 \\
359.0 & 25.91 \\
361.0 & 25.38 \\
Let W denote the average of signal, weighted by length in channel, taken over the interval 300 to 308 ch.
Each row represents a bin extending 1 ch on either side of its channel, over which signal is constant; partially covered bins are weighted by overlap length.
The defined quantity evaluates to 21.4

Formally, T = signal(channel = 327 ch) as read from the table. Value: 24.12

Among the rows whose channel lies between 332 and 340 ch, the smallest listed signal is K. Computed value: 23.79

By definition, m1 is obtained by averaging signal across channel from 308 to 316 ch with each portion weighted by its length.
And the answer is 23.9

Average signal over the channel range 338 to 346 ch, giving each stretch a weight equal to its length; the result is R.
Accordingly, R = 24.1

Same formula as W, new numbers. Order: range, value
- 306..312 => 23.1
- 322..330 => 24.4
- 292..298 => 20.5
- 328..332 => 24.1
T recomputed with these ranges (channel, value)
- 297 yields 20.01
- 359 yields 25.91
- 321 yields 25.13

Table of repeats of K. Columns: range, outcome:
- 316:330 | 23.89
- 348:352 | 25.63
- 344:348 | 24.03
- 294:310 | 20.01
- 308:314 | 22.25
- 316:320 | 25.12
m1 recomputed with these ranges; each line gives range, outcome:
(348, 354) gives 25.4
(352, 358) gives 25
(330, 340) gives 24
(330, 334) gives 24.2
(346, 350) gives 25.1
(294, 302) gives 20.4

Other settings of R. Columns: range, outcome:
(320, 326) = 24.9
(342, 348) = 24.2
